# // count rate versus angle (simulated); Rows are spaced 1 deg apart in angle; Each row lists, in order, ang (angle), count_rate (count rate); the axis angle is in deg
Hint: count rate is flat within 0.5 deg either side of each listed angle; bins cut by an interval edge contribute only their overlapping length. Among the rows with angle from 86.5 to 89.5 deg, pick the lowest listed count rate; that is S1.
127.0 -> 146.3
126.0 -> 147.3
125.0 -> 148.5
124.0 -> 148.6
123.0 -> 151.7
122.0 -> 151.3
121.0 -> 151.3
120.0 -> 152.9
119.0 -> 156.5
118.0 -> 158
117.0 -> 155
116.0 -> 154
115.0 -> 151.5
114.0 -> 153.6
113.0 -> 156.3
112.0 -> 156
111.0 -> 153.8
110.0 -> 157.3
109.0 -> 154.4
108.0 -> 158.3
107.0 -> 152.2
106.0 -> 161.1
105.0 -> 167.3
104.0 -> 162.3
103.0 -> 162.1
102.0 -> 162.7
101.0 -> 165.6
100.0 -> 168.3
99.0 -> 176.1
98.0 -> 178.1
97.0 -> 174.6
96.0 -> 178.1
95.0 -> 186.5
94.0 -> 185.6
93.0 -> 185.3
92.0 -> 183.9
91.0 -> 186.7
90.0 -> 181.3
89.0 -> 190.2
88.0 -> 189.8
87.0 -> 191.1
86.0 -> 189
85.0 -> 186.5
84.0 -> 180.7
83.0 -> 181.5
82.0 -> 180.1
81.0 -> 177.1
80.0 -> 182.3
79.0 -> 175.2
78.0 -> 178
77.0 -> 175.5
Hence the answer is 189.8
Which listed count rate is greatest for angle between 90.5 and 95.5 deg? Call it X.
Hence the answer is 186.7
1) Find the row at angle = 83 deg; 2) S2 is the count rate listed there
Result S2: 181.5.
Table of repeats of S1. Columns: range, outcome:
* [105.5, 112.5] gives 152.2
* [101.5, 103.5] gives 162.1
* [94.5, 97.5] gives 174.6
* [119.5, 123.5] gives 151.3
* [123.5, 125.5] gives 148.5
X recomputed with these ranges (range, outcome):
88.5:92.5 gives 190.2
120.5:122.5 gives 151.3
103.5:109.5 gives 167.3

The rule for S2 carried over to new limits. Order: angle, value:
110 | 157.3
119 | 156.5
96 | 178.1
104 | 162.3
